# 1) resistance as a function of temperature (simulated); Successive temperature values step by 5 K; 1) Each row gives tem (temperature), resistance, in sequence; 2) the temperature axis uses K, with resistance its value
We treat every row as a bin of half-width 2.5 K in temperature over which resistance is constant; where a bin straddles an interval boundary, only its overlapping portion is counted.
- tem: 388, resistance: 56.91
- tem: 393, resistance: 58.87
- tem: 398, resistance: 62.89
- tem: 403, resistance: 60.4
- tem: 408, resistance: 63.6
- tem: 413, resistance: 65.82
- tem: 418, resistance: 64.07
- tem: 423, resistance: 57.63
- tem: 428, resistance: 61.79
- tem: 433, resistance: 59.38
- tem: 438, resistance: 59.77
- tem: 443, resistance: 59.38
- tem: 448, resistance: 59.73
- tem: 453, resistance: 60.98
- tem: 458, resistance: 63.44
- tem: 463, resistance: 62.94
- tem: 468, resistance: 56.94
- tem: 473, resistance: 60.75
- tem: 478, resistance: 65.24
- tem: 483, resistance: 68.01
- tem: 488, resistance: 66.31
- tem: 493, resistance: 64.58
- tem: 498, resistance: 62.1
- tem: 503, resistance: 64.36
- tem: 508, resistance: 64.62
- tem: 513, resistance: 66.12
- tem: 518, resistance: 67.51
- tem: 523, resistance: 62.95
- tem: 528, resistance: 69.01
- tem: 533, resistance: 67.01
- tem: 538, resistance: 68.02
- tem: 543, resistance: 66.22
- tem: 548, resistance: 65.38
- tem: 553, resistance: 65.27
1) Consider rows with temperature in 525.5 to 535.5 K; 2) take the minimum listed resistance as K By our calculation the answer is 67.01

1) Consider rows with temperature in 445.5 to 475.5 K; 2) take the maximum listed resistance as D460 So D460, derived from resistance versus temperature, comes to 63.44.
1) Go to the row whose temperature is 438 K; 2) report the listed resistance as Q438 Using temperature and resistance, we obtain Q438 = 59.77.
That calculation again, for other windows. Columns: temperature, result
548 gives 65.38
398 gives 62.89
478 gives 65.24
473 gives 60.75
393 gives 58.87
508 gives 64.62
